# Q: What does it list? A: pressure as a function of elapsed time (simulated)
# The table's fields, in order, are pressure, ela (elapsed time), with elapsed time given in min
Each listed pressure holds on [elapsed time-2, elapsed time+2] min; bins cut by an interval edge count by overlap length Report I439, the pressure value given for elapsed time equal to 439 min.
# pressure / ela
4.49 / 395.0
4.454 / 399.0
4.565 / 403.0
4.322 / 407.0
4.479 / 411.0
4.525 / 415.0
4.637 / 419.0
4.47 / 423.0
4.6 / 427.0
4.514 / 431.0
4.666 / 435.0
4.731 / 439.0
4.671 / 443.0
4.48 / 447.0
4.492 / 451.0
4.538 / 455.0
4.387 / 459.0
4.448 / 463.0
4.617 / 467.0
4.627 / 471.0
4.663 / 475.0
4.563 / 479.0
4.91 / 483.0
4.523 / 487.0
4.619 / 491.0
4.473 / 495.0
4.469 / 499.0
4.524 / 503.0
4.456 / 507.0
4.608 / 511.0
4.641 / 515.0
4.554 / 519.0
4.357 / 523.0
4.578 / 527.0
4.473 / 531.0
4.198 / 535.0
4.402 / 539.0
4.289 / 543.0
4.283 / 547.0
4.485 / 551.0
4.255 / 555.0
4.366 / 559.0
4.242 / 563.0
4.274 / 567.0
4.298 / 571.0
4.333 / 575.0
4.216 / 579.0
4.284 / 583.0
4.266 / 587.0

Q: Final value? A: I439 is 4.731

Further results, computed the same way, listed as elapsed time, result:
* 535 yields 4.198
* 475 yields 4.663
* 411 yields 4.479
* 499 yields 4.469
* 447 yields 4.48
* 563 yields 4.242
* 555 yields 4.255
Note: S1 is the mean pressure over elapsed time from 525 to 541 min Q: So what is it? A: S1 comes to 4.41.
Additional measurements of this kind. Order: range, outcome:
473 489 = 4.66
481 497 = 4.63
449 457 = 4.52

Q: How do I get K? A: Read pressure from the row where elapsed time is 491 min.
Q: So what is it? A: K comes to 4.619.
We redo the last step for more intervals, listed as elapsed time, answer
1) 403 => 4.565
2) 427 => 4.6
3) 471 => 4.627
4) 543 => 4.289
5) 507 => 4.456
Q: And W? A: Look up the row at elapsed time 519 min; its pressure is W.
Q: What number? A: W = 4.554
